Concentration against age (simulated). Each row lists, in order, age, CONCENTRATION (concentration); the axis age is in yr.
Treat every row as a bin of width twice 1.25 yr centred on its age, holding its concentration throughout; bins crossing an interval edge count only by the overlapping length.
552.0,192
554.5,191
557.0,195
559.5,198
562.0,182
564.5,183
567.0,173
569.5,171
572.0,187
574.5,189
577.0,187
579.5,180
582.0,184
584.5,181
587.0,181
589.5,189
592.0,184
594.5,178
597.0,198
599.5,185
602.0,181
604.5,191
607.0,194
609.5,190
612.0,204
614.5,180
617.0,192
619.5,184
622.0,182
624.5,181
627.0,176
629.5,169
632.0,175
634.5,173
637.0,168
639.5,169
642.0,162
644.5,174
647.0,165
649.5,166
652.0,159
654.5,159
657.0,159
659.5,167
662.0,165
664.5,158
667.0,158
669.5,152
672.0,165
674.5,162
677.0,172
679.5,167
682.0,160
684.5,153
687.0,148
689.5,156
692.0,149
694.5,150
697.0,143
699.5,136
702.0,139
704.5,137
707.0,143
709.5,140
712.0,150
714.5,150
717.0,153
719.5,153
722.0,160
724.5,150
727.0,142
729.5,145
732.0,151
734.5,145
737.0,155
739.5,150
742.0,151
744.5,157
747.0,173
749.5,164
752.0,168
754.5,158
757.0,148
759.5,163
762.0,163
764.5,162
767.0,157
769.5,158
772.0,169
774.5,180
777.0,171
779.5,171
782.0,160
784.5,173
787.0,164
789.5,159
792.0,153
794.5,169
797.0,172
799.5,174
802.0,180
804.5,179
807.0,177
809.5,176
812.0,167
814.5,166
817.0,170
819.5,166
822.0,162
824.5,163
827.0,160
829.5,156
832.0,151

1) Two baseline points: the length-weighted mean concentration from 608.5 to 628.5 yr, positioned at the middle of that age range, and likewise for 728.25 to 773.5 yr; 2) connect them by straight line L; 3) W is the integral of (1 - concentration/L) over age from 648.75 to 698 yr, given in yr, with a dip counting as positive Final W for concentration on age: 4.5 yr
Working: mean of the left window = 186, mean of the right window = 158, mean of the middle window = 158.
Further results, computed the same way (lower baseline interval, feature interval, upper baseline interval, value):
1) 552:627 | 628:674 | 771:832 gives 4.1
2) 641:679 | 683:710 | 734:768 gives 2.7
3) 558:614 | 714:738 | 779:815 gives 3.4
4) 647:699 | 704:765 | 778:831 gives 3.5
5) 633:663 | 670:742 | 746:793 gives 6.1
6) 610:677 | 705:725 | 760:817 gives 2.4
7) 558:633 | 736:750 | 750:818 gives 1.0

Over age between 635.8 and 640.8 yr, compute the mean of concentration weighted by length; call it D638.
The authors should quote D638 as 168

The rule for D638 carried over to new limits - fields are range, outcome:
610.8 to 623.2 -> 188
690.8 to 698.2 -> 147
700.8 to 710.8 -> 140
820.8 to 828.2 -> 162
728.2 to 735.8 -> 147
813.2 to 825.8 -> 165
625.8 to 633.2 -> 173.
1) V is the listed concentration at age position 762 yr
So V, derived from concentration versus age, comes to 163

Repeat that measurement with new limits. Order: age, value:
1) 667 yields 158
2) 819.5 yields 166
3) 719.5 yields 153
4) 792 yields 153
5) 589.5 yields 189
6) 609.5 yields 190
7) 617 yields 192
